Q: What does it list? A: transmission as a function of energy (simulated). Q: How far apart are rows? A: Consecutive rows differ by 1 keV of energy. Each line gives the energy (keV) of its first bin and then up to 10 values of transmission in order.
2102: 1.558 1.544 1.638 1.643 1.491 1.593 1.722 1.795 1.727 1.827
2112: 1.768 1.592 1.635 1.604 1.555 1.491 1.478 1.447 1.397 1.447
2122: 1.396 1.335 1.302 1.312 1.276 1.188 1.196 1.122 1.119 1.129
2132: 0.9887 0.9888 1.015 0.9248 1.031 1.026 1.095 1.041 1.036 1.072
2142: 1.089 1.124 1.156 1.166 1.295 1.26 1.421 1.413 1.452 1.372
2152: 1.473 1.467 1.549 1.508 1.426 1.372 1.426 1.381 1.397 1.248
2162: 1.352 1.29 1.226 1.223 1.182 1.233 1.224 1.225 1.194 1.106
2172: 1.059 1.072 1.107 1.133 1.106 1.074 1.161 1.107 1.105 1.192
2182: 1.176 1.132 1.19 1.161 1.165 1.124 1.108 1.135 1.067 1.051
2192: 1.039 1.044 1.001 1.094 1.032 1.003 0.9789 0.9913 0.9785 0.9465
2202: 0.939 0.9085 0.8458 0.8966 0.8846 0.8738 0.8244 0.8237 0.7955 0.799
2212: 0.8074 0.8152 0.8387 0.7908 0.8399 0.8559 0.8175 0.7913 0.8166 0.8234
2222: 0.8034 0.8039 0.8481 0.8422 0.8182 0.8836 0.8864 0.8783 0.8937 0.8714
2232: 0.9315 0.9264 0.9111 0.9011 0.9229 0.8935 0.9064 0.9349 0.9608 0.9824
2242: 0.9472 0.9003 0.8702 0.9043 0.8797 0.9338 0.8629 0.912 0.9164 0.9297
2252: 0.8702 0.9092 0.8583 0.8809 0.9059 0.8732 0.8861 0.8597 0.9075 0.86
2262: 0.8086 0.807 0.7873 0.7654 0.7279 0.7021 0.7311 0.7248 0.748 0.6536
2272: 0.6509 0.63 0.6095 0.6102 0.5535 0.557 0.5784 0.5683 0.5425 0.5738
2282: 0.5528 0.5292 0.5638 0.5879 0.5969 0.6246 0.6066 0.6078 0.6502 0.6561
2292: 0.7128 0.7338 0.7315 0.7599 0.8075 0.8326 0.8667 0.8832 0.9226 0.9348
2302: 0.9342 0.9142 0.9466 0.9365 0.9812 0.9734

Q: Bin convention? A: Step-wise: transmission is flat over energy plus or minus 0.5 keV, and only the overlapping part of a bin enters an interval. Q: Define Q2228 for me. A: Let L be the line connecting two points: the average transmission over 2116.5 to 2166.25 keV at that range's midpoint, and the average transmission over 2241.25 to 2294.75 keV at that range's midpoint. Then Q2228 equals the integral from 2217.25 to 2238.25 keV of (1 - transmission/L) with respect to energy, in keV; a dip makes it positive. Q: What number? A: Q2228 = 0.98 keV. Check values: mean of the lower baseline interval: 1.26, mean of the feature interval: 0.865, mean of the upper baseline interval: 0.744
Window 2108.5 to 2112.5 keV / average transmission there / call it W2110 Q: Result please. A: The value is 1.78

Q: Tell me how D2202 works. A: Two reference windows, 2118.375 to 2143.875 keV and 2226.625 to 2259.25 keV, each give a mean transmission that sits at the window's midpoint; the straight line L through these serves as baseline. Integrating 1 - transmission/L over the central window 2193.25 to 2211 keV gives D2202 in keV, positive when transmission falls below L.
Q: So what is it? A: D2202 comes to 1.27 keV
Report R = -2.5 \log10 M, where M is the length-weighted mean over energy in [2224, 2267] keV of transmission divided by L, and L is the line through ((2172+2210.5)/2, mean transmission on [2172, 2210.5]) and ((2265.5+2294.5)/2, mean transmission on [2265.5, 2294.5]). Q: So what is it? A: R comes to -0.125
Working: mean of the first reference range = 1.03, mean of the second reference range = 0.632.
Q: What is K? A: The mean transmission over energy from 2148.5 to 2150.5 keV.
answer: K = 1.43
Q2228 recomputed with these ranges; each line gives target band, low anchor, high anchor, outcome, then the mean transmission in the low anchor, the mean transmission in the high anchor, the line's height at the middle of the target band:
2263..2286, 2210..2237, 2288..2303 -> 4.8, 0.85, 0.786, 0.805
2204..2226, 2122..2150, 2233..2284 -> 2.3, 1.16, 0.793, 0.924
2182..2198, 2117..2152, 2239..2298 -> -1.0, 1.22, 0.756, 1.03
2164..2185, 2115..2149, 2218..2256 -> -1.3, 1.22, 0.886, 1.08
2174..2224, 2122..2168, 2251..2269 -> 3.7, 1.24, 0.832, 1.05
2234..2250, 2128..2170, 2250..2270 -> -0.3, 1.23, 0.831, 0.896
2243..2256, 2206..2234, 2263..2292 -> -2.8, 0.843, 0.636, 0.737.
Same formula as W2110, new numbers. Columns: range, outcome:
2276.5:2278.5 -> 0.568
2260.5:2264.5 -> 0.816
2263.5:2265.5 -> 0.776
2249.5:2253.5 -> 0.906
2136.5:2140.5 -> 1.05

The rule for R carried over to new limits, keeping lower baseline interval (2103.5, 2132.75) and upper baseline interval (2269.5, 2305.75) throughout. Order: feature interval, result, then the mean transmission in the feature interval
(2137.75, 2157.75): 0.02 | 1.29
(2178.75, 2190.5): 0.02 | 1.14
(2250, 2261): -0.06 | 0.888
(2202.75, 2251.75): 0.11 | 0.871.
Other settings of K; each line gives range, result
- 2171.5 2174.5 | 1.08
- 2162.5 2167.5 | 1.23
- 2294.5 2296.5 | 0.784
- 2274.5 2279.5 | 0.573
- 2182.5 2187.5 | 1.15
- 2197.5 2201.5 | 0.974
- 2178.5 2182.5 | 1.15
